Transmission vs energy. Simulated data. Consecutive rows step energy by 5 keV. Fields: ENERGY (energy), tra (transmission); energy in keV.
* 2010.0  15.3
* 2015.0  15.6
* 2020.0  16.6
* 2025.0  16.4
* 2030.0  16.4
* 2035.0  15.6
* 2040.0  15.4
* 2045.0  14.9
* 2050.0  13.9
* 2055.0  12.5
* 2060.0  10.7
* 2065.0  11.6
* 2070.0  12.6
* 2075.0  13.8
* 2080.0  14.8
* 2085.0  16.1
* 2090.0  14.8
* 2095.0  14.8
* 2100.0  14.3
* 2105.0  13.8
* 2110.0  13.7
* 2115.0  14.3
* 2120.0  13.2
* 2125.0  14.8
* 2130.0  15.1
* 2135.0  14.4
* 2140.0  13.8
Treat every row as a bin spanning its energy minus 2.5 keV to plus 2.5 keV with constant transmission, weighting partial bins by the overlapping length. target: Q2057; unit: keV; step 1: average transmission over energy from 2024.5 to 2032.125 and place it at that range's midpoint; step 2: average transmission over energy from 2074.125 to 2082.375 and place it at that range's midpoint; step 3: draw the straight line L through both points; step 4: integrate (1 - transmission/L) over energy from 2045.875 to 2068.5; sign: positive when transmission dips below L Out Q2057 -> 4.3 keV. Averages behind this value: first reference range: 16.4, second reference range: 14.4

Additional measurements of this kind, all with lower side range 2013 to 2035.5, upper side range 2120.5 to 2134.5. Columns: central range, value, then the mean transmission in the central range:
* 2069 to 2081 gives 1.3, 13.7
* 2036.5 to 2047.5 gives 0.5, 15.2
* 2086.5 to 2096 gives 0.1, 14.9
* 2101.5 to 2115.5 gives 0.9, 13.9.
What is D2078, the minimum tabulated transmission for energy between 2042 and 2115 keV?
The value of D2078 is 10.7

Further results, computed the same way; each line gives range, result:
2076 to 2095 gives 14.8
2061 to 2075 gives 11.6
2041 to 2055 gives 12.5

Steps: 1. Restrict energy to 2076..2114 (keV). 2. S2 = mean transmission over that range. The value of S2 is 14.6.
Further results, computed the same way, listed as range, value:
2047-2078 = 12.6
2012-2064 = 14.7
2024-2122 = 14.2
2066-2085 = 13.9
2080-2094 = 15.3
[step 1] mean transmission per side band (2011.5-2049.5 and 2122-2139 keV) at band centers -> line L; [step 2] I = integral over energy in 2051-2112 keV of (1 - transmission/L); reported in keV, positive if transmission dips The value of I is 6.1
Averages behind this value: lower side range 15.7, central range 13.6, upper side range 14.6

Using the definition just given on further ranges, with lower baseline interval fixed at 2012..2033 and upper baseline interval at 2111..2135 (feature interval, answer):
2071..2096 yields 0.5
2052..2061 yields 2.1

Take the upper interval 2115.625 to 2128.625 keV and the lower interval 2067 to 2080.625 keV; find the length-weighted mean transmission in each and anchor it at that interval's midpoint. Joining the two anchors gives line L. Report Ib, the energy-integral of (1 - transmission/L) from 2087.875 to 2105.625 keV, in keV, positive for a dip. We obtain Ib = -0.9 keV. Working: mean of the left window 13.5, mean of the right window 14.1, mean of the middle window 14.5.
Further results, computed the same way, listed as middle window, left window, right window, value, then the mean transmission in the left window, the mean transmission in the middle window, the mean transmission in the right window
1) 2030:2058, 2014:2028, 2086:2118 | 2.09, 16.3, 14.6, 14.4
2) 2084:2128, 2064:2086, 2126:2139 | -0.43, 13.8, 14.4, 14.6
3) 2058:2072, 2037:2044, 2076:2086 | 3.27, 15.3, 11.6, 15.1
